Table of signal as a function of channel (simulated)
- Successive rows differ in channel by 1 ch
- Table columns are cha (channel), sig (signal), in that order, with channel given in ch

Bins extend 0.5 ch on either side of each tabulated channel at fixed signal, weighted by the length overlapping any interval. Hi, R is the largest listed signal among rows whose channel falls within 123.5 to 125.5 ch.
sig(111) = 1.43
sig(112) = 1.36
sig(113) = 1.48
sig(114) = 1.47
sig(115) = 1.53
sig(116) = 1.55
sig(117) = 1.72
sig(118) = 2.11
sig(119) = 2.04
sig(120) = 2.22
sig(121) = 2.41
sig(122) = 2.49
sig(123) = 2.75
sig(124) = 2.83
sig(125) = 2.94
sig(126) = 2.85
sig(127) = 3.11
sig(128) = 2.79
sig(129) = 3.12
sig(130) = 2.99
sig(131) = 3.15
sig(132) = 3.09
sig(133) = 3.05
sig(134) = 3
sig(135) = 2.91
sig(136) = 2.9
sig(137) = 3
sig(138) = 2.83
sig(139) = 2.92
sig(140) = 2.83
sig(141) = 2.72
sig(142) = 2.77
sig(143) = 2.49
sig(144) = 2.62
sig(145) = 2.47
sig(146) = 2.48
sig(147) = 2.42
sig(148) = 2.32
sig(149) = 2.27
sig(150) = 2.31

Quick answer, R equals 2.94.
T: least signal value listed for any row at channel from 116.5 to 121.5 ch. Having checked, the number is 1.72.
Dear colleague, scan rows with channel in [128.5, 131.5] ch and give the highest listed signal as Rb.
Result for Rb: 3.15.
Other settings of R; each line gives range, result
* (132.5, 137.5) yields 3.05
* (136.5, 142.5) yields 3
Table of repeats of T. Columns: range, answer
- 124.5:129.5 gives 2.79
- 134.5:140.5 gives 2.83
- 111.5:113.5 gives 1.36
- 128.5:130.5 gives 2.99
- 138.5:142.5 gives 2.72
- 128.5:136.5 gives 2.9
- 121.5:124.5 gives 2.49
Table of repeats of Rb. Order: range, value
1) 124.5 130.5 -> 3.12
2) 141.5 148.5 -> 2.77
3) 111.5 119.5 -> 2.11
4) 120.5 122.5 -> 2.49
